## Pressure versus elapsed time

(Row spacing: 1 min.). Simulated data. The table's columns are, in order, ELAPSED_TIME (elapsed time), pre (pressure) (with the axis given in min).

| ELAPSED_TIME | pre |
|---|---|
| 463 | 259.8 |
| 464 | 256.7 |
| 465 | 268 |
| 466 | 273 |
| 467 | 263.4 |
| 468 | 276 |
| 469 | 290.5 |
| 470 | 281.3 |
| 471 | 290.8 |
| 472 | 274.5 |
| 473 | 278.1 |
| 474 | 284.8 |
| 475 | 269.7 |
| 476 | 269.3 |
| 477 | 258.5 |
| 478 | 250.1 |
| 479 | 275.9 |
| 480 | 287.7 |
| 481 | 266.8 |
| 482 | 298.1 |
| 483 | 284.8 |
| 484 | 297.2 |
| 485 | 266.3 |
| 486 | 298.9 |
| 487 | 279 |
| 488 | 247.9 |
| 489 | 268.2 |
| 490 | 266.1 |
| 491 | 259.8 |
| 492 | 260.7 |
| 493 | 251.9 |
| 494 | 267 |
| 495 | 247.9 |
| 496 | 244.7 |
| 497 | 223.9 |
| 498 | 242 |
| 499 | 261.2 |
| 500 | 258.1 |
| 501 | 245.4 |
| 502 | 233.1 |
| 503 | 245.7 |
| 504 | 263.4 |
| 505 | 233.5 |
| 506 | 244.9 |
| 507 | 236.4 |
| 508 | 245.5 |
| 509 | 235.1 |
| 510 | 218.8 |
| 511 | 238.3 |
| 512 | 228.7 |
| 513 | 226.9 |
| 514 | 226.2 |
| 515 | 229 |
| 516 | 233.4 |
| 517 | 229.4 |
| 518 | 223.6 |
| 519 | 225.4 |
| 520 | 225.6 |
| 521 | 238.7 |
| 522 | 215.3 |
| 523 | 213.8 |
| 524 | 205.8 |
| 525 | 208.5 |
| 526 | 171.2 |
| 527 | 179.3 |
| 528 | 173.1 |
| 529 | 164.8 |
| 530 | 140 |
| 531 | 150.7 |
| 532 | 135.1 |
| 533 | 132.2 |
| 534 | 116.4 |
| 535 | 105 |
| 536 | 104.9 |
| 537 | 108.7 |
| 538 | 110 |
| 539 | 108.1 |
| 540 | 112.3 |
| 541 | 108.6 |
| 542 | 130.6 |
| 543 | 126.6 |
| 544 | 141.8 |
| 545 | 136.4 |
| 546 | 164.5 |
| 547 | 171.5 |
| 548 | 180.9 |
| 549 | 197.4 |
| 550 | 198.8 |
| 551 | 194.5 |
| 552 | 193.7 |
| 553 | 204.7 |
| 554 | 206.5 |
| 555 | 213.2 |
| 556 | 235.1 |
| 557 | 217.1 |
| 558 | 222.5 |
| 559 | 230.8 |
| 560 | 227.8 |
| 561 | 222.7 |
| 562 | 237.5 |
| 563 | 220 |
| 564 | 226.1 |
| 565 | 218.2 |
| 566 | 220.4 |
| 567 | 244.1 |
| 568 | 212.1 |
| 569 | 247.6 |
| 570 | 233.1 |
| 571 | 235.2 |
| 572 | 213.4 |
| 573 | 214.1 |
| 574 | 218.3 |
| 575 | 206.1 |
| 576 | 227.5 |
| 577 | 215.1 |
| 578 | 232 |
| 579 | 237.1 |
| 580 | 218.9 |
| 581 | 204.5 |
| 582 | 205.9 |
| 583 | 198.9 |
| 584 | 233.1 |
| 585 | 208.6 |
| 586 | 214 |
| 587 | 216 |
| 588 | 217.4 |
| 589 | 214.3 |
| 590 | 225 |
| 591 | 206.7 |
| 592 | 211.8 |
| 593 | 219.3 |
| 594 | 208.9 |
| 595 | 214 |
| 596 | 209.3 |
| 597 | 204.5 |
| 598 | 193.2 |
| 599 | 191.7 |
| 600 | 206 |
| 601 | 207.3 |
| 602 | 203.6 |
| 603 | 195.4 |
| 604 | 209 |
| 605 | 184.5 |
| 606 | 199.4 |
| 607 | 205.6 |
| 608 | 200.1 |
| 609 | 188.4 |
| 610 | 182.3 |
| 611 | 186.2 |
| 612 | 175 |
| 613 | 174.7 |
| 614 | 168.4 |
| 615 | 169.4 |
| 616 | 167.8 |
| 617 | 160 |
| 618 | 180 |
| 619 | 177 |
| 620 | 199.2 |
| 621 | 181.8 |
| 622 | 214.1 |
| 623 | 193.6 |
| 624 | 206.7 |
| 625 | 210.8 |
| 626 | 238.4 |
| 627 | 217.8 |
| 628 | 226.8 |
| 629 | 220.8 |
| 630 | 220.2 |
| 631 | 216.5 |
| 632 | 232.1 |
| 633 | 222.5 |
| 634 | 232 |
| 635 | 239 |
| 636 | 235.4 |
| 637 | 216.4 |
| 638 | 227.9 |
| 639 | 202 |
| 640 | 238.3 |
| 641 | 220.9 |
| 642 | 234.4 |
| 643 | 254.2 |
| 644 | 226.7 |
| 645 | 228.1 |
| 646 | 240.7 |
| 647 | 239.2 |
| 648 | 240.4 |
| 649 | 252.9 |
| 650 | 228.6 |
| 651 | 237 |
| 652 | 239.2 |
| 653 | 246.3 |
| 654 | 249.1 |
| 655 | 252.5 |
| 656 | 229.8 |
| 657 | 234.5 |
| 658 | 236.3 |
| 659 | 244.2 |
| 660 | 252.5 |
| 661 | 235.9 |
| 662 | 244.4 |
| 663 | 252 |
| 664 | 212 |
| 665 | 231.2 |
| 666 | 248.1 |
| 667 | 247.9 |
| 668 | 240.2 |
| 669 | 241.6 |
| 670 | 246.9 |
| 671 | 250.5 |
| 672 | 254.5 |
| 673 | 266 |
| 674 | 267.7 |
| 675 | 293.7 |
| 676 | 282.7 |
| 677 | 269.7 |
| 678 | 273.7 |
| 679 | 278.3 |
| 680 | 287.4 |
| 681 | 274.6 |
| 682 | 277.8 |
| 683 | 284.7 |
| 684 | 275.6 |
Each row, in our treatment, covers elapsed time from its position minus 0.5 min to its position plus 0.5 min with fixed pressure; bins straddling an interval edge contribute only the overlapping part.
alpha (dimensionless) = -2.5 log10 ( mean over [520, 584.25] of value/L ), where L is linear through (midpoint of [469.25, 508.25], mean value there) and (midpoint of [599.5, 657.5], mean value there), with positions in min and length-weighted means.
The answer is 0.25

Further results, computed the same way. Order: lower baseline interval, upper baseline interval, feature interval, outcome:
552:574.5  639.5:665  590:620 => 0.19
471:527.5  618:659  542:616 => 0.15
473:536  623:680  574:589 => 0.09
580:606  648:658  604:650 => 0.08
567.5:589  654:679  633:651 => 0.04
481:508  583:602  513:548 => 0.40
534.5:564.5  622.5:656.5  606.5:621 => 0.18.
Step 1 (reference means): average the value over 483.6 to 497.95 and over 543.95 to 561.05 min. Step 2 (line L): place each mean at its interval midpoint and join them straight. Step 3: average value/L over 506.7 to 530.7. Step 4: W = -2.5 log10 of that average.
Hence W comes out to 0.101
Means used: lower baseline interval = 262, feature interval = 213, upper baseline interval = 199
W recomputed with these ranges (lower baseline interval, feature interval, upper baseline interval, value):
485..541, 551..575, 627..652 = -0.01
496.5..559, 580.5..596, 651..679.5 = 0.03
